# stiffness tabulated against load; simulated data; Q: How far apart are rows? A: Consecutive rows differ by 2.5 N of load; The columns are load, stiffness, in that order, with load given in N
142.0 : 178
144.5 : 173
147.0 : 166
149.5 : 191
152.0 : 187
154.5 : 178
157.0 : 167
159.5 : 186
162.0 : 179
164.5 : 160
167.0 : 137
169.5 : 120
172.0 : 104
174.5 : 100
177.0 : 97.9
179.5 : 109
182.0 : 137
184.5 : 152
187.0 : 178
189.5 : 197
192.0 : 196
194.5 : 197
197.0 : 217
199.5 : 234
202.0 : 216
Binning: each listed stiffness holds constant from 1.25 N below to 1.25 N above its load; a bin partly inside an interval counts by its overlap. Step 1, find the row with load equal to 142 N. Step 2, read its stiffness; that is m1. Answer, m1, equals 178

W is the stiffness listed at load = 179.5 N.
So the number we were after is 109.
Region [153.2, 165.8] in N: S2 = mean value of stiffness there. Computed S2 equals 174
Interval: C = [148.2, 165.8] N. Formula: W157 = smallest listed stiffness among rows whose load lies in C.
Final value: 160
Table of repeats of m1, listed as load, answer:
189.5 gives 197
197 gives 217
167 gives 137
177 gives 97.9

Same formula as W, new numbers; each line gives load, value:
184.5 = 152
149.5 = 191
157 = 167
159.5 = 186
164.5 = 160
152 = 187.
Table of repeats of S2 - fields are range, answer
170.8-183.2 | 109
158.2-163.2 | 182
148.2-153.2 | 189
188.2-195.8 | 197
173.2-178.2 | 99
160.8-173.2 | 140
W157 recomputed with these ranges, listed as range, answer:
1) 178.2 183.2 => 109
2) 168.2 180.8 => 97.9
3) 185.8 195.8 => 178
